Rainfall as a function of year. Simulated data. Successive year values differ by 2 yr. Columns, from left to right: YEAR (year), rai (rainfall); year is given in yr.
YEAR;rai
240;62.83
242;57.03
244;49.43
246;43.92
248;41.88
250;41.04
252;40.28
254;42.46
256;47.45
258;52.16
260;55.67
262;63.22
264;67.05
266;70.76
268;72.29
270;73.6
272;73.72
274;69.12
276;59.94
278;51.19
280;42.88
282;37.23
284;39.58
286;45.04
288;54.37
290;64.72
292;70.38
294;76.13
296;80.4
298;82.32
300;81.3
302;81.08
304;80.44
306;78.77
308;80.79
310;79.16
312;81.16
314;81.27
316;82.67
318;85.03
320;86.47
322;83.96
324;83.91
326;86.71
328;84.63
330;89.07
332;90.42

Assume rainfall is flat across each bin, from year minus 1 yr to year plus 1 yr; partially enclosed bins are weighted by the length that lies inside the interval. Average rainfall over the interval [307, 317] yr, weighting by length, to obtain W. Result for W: 81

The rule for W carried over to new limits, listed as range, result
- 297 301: 81.8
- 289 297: 72.9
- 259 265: 62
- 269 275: 72.1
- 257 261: 53.9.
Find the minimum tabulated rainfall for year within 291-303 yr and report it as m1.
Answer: 70.38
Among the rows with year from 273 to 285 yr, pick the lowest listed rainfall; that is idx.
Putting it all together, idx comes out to 37.23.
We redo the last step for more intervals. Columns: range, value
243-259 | 40.28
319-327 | 83.91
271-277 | 59.94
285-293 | 45.04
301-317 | 78.77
